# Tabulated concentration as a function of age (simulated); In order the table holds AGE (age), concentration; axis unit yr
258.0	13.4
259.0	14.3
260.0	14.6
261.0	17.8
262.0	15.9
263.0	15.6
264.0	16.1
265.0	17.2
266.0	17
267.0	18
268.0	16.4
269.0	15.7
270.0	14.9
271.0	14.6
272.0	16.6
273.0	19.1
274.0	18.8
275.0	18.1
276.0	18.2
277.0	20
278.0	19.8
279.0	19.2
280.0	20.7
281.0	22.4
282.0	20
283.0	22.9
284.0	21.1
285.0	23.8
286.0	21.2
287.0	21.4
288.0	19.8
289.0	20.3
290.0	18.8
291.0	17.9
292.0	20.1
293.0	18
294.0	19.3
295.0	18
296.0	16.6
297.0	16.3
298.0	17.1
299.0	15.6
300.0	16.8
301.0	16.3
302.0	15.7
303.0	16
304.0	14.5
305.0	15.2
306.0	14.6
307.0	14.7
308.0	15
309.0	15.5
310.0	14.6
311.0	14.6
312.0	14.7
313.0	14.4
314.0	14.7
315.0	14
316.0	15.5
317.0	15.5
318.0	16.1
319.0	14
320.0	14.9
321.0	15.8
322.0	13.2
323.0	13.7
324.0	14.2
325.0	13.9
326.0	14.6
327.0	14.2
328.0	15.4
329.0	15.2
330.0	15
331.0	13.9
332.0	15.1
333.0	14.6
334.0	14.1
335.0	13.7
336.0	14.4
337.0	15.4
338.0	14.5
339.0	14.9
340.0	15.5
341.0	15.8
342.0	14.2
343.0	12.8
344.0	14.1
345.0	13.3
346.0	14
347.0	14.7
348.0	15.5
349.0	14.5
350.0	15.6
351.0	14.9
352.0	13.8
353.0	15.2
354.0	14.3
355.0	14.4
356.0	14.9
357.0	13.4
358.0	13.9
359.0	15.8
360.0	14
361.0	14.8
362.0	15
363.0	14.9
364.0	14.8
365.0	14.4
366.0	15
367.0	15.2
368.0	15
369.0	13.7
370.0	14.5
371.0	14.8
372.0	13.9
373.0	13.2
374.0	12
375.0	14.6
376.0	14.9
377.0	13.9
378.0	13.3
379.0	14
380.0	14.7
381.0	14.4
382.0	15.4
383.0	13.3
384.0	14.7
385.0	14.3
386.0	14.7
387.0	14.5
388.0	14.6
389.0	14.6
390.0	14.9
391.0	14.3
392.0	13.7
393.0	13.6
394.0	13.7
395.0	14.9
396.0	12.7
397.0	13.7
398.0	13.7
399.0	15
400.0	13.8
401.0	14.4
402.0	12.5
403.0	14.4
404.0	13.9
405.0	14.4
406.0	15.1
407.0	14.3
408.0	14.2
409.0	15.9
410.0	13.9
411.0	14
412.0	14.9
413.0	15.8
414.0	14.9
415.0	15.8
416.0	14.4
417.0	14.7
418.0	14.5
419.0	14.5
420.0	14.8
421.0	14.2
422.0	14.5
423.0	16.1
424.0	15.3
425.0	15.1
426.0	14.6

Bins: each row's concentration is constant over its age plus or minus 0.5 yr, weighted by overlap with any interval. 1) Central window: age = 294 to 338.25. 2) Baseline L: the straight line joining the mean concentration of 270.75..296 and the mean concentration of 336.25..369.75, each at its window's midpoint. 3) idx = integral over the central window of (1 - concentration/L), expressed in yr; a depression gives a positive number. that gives 5.51 yr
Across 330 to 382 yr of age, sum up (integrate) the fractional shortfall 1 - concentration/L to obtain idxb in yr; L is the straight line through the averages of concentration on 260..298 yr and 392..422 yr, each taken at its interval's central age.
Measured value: 5.04 yr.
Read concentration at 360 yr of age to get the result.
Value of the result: 14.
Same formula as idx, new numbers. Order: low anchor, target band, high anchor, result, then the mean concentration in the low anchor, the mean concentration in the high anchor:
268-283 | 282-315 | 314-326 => -1.5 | 18.5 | 14.6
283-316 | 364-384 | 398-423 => 1.5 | 17.1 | 14.5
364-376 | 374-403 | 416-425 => 0.7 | 14.3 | 14.8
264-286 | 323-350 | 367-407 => 2.8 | 18.8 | 14.2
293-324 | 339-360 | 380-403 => 0.4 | 15.5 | 14.2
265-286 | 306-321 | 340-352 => 1.5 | 18.9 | 14.5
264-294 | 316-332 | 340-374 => 1.7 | 19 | 14.5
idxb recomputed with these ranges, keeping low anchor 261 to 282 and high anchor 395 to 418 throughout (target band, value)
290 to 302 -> -0.2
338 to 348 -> 1.0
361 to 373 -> 0.6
